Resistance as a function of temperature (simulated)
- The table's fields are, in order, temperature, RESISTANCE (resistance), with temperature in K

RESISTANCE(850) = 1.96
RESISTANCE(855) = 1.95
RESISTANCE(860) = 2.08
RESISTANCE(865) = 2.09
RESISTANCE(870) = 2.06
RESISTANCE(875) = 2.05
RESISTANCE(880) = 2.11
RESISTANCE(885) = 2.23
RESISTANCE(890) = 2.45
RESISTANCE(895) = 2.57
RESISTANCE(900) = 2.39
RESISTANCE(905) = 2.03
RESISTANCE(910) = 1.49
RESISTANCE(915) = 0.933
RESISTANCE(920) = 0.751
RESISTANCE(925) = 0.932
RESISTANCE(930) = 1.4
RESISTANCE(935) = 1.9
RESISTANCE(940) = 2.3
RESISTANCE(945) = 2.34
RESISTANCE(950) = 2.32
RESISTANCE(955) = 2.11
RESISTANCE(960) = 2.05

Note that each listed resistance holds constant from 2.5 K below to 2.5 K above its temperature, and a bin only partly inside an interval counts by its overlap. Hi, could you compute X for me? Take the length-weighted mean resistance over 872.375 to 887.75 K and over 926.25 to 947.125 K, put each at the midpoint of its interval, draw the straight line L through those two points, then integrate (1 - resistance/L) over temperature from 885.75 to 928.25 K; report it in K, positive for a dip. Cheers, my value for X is 7.0 K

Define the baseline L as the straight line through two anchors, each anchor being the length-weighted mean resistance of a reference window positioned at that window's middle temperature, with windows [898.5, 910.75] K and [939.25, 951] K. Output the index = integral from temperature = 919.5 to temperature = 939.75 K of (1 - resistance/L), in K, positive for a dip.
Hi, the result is 7.36 K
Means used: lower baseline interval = 2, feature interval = 1.41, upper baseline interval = 2.32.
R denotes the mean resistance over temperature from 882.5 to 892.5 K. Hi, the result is 2.34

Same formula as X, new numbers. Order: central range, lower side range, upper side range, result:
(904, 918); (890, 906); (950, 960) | 5.59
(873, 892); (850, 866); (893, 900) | 1.02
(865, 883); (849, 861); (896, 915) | -1.20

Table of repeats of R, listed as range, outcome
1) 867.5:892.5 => 2.18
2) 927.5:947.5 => 1.99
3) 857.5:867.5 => 2.08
